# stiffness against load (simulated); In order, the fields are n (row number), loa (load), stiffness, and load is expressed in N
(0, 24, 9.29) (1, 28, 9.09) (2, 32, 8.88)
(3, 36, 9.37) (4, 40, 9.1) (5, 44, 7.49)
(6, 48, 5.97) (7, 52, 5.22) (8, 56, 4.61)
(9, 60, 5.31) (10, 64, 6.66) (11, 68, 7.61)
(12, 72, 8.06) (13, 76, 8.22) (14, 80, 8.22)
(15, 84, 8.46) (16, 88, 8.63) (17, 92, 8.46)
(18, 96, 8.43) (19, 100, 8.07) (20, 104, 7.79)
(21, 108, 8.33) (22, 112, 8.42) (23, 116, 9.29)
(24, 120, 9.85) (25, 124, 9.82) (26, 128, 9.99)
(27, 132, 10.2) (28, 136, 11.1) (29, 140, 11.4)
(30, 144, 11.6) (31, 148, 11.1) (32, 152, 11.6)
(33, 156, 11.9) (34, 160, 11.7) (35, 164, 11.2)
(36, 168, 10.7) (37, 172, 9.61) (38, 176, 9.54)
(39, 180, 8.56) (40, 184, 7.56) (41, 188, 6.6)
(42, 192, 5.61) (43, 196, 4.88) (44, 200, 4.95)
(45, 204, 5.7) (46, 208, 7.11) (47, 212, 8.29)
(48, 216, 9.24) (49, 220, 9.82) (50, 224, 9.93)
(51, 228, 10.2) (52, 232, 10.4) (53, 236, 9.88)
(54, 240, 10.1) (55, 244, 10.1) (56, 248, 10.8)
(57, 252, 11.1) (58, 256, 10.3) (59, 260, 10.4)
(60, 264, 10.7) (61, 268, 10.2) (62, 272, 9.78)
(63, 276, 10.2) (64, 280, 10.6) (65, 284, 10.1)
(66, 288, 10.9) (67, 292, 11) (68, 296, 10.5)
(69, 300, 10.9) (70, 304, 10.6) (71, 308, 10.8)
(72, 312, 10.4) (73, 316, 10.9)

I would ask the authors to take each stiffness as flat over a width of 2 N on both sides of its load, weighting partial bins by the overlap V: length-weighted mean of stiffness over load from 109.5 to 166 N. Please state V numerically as 10.6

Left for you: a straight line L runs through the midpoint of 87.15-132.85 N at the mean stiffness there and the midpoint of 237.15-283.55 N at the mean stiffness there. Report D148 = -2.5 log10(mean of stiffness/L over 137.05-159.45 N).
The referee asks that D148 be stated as -0.23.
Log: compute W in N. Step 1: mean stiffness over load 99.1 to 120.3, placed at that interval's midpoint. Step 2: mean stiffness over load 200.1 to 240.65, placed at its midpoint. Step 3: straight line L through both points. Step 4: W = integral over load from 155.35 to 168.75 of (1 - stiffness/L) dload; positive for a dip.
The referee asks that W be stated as -4.2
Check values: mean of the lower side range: 8.56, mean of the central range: 11.4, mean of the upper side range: 8.84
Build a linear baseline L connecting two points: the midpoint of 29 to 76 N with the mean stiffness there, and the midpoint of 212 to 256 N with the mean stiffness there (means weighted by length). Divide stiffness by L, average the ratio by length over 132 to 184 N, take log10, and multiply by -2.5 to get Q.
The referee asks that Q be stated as -0.20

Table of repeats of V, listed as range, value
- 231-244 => 10.1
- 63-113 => 8.13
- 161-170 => 11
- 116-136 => 10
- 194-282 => 9.3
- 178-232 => 7.68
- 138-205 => 9.12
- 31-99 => 7.56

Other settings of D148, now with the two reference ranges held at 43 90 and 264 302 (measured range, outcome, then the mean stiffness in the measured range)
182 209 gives 0.45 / 6.02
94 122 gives -0.12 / 8.6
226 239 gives -0.05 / 10.2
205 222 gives 0.11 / 8.44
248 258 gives -0.08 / 10.7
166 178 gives -0.14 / 9.95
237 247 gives -0.04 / 10.1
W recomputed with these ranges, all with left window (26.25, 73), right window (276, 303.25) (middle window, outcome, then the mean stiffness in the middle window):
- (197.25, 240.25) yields 4.9 N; 8.57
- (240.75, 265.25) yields -1.0 N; 10.5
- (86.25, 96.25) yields -0.9 N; 8.52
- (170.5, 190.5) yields 1.8 N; 8.27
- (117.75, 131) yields -2.5 N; 9.9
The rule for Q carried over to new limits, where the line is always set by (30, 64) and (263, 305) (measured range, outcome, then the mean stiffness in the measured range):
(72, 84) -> -0.11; 8.23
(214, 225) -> -0.01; 9.64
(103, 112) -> -0.04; 8.17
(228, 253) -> -0.05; 10.4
